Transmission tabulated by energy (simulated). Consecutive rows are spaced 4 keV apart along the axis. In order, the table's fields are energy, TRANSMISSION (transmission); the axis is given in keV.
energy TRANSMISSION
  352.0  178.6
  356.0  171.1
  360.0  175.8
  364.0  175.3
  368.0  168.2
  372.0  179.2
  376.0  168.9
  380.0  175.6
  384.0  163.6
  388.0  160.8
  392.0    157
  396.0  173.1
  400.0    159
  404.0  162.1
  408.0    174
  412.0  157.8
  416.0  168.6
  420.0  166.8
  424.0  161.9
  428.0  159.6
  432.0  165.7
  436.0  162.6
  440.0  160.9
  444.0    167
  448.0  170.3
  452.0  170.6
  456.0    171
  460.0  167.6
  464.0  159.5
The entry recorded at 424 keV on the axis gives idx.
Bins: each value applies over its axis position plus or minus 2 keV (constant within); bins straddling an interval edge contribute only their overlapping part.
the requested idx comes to 161.9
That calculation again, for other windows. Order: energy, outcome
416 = 168.6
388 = 160.8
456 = 171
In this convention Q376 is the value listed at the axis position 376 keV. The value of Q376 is 168.9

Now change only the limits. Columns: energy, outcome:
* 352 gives 178.6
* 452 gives 170.6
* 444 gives 167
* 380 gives 175.6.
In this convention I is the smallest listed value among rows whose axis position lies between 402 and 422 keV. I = 157.8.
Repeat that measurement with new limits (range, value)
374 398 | 157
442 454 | 167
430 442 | 160.9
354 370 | 168.2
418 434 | 159.6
